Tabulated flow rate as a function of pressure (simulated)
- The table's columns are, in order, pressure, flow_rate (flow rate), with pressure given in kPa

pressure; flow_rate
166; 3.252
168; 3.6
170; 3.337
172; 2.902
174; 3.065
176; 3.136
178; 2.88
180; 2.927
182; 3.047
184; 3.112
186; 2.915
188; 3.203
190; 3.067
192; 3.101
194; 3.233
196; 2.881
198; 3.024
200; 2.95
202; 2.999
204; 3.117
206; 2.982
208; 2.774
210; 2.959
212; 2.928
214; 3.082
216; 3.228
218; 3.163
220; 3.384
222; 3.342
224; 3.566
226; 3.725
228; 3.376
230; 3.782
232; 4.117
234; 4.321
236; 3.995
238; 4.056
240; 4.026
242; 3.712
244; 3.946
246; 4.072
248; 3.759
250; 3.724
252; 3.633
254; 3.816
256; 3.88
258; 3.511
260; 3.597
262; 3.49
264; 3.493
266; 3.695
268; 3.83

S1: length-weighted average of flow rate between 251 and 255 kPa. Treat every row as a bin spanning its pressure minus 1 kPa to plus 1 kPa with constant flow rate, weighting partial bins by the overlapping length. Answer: 3.72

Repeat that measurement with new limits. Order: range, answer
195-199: 2.95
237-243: 3.93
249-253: 3.68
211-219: 3.1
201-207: 3.03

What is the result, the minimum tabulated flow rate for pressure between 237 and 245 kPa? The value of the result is 3.712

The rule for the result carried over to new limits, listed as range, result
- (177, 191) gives 2.88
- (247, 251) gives 3.724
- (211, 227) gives 2.928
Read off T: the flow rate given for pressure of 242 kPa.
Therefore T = 3.712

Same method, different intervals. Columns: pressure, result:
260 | 3.597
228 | 3.376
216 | 3.228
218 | 3.163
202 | 2.999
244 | 3.946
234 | 4.321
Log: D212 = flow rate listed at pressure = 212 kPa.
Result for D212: 2.928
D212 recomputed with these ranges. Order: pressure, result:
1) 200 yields 2.95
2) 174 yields 3.065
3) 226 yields 3.725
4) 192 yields 3.101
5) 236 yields 3.995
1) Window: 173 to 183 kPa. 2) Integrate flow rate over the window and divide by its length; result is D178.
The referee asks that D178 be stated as 3.01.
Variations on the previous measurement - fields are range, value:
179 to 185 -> 3.03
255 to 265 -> 3.59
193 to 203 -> 3.02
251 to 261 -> 3.69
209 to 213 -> 2.94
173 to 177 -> 3.1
